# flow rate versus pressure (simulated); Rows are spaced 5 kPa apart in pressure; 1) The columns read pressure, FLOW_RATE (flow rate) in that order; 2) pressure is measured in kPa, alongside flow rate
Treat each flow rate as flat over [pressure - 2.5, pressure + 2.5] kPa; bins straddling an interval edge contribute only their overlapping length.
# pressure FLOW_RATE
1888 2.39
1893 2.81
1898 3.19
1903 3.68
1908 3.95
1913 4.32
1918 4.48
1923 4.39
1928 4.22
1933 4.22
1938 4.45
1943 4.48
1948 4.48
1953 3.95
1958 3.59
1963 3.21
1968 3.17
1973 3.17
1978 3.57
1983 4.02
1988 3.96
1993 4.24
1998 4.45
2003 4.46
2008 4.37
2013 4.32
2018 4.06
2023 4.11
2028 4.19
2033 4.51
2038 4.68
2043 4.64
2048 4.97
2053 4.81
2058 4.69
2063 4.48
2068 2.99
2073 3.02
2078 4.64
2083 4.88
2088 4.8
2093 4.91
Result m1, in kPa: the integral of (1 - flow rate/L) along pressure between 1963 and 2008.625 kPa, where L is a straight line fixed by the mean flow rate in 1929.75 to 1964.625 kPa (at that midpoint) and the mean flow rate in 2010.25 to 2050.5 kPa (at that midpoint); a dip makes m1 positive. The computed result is 4.01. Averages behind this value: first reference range 4.08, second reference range 4.43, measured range 3.88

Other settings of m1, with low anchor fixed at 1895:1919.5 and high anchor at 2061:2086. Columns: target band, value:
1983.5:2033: -3.59 kPa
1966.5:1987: 2.09 kPa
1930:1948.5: -2.33 kPa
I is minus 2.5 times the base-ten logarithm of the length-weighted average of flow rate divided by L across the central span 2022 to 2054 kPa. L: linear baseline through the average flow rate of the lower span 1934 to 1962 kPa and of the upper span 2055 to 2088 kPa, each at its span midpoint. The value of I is -0.10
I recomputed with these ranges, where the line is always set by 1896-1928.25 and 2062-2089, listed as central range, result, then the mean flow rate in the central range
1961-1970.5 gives 0.26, 3.19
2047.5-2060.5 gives -0.18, 4.8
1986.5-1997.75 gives -0.03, 4.18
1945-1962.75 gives 0.03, 3.92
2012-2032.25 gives -0.03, 4.19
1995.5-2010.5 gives -0.09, 4.43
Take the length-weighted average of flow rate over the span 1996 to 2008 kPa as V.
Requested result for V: 4.44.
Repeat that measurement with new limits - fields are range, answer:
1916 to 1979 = 3.96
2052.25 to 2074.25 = 3.99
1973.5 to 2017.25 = 4.12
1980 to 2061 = 4.4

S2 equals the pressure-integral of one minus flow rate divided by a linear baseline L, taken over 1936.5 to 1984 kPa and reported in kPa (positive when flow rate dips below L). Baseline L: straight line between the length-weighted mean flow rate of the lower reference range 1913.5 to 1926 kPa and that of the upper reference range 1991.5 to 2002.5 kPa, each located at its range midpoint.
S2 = 6.5 kPa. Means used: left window 4.41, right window 4.38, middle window 3.79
